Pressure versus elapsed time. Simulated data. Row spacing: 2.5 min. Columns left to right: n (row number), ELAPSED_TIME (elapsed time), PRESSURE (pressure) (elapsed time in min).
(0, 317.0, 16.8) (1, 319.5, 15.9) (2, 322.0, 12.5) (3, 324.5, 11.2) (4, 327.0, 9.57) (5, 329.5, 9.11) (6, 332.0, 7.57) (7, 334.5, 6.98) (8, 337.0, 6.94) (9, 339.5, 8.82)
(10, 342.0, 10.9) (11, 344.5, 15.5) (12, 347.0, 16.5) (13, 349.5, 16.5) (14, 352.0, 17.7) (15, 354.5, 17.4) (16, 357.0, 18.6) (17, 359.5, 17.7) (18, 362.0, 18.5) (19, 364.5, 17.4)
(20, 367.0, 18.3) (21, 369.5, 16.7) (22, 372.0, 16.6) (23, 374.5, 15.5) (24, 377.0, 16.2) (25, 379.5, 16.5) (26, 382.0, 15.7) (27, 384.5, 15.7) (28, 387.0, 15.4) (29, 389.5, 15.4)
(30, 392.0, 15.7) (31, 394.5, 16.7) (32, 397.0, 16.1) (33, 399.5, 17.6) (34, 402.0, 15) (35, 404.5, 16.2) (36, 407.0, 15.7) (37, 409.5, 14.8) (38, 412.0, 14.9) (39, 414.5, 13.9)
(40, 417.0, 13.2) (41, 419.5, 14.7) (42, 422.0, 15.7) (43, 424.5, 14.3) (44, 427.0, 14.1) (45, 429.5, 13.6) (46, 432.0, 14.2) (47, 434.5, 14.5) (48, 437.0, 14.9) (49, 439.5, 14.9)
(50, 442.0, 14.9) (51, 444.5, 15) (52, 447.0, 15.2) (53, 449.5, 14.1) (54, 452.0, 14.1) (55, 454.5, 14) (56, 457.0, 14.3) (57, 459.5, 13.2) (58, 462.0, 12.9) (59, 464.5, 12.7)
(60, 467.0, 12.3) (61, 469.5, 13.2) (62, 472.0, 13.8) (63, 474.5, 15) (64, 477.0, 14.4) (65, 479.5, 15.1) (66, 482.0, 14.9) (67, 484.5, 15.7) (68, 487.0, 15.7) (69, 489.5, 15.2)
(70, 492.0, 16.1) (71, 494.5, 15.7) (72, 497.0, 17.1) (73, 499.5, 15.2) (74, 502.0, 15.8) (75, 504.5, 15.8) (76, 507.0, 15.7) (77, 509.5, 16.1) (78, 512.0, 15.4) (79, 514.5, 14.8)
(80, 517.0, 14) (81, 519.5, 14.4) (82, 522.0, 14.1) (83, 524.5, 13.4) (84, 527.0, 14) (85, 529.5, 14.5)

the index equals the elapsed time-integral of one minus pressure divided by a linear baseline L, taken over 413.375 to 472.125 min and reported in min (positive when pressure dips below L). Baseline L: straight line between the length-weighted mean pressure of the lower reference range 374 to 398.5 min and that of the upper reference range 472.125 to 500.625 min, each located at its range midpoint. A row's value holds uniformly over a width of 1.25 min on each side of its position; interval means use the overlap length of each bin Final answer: 5.83 min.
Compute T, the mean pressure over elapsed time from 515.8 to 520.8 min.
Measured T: 14.2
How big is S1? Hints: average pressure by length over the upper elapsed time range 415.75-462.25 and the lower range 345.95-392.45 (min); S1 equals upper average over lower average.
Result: 0.86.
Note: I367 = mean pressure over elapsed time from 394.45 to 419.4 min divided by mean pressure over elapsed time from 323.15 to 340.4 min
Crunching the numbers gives 1.8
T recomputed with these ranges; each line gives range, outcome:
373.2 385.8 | 15.9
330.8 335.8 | 7.27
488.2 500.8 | 15.9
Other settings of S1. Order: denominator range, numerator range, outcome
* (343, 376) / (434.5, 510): 0.86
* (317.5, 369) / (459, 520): 1.08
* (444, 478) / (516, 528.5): 1.01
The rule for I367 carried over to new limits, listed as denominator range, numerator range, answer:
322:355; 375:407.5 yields 1.36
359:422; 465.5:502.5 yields 0.94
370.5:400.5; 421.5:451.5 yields 0.91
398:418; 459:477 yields 0.88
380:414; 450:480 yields 0.87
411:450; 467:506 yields 1.04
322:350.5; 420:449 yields 1.34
